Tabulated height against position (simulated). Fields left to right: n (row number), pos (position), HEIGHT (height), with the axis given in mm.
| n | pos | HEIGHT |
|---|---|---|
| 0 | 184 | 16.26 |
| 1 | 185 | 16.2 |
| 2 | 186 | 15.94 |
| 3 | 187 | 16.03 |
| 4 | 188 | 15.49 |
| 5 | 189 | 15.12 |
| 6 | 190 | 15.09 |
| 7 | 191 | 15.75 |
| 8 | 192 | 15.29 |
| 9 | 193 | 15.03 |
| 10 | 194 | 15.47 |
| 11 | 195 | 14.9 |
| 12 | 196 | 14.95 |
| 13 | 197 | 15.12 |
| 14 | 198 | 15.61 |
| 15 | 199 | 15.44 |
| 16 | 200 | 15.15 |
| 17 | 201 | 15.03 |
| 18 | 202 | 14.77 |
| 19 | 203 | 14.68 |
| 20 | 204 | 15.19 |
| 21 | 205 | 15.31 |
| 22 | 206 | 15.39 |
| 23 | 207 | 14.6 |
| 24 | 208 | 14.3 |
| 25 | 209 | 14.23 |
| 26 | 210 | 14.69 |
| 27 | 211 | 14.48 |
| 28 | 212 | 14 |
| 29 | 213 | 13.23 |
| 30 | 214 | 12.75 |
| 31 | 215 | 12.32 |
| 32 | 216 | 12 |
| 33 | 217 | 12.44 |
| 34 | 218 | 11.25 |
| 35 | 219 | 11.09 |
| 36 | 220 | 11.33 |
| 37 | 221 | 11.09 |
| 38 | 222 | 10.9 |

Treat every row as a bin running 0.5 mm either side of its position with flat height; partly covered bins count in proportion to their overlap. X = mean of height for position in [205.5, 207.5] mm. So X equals 15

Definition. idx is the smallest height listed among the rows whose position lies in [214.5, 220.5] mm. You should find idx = 11.09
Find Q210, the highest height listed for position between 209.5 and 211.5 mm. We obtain 14.69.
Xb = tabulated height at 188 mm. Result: 15.49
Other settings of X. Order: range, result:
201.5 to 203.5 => 14.7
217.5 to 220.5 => 11.2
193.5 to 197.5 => 15.1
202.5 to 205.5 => 15.1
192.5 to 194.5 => 15.2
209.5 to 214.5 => 13.8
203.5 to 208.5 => 15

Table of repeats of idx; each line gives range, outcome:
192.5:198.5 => 14.9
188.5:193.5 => 15.03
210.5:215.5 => 12.32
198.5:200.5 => 15.15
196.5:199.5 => 15.12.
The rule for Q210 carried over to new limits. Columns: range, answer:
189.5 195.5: 15.75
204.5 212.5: 15.39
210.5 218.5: 14.48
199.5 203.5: 15.15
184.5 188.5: 16.2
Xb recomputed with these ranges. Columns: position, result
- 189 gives 15.12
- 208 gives 14.3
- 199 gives 15.44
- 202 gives 14.77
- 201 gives 15.03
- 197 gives 15.12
